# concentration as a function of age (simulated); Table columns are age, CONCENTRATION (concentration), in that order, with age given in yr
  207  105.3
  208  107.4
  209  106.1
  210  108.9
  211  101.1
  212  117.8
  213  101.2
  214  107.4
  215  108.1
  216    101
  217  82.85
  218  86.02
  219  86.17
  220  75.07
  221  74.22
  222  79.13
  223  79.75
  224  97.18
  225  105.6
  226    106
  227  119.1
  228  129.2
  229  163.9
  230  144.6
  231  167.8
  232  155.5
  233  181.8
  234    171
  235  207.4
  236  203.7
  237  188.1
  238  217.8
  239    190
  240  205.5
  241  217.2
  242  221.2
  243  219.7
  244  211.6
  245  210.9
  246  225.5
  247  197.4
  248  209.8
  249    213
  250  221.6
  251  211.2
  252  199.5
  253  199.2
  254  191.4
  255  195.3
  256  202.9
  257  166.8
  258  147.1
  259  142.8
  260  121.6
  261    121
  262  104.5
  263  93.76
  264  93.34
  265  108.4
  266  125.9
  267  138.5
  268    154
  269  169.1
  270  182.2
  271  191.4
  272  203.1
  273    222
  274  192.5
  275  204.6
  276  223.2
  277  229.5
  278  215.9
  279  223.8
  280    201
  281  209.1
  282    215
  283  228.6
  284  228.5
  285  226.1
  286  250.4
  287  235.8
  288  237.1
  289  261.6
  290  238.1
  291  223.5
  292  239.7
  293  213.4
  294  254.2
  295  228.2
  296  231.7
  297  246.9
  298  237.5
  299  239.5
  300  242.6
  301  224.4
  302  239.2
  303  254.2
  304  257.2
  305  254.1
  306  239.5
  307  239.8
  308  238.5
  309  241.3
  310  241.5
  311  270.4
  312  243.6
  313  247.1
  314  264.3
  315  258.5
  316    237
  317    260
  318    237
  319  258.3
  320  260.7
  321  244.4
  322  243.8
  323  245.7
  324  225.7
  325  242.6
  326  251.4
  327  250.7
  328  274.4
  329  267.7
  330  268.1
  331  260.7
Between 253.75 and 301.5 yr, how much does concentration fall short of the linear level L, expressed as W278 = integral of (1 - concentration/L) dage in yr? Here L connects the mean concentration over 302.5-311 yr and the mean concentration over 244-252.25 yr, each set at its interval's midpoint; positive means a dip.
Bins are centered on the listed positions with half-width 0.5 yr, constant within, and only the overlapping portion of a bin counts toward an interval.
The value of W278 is 6.88 yr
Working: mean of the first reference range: 211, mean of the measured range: 197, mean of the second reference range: 247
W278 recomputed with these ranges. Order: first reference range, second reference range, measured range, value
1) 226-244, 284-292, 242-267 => 3.45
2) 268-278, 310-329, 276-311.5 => -2.06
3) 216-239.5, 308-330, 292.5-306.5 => -0.88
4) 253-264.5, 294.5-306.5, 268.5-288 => -2.37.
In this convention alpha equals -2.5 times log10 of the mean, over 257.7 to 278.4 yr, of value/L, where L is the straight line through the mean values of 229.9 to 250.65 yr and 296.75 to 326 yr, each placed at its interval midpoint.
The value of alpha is 0.33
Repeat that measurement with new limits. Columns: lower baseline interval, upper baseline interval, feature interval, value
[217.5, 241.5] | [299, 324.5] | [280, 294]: -0.074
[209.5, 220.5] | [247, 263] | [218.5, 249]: -0.188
